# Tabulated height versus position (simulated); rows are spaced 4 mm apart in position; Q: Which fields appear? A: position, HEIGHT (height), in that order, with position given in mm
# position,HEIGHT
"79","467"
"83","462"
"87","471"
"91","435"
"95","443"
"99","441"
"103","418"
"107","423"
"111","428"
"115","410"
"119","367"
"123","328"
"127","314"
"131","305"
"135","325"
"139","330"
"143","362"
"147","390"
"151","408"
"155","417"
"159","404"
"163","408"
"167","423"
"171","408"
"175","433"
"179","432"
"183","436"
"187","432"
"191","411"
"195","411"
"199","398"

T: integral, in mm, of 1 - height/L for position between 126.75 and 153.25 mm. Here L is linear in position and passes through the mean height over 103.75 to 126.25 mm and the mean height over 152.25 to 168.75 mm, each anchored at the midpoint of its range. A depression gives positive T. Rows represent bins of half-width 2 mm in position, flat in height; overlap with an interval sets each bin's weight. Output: 3.4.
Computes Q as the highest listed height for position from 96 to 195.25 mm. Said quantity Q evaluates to 441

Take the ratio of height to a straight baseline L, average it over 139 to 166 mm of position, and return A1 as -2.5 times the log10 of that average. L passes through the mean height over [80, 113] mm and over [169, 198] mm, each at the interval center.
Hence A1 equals 0.09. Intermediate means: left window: 441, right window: 422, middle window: 394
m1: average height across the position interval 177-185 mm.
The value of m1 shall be 434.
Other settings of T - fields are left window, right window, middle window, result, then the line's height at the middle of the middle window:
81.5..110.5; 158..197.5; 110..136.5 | 5.0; 434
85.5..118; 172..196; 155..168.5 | 0.5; 427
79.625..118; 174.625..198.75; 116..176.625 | 7.6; 429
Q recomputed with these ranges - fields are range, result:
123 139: 330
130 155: 417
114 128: 410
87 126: 471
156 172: 423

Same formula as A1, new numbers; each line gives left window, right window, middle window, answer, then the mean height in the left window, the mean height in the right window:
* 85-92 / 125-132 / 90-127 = -0.06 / 456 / 310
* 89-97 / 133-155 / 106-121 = 0.01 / 439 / 368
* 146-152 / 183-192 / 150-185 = -0.02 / 399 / 426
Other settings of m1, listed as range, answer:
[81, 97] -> 453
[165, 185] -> 426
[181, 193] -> 426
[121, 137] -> 318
